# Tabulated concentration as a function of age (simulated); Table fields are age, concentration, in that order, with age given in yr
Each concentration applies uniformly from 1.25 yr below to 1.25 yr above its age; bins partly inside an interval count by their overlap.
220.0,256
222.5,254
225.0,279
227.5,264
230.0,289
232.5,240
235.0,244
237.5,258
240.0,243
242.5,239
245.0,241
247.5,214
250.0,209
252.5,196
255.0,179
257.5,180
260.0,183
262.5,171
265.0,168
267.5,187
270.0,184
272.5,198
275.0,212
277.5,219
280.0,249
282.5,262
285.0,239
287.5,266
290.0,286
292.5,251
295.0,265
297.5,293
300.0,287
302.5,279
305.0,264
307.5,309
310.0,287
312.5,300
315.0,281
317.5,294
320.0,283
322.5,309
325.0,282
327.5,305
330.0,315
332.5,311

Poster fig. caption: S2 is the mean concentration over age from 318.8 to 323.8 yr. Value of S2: 296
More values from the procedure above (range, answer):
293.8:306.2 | 278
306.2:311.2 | 298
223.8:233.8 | 268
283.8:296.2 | 261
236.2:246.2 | 245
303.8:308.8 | 287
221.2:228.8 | 266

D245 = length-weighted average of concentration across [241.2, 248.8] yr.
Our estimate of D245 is 231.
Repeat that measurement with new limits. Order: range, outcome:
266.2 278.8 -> 200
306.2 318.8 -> 294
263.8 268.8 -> 178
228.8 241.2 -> 255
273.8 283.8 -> 236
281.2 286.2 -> 251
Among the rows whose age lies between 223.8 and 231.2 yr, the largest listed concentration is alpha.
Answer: 289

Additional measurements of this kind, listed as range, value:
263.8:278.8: 219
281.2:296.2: 286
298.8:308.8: 309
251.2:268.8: 196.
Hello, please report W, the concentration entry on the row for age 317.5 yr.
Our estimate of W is 294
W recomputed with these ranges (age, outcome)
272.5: 198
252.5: 196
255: 179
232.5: 240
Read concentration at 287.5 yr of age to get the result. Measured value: 266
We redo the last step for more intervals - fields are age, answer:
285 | 239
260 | 183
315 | 281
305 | 264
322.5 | 309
